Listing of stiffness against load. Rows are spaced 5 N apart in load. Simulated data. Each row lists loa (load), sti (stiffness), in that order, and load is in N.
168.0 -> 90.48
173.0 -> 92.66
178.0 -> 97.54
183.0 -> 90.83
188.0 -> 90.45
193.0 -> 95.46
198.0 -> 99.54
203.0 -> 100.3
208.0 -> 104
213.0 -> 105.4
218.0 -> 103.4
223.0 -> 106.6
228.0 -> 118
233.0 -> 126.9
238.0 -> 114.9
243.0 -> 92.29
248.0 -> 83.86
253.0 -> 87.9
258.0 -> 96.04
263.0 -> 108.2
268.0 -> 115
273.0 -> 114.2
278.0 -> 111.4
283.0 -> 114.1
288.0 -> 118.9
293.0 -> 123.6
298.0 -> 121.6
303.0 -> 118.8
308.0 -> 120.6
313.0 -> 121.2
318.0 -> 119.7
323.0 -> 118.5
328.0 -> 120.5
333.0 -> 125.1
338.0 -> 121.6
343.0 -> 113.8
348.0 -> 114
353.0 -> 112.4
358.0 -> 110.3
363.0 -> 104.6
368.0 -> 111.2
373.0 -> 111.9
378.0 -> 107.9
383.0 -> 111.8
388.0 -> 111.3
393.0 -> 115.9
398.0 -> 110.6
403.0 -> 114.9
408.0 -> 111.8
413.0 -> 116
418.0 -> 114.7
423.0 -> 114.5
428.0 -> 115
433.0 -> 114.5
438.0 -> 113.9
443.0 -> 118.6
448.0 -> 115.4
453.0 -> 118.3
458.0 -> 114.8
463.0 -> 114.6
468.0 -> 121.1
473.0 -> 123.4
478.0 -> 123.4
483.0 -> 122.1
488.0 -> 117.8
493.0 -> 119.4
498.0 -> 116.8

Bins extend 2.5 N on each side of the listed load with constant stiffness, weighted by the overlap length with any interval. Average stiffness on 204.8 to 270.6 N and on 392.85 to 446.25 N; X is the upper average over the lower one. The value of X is 1.09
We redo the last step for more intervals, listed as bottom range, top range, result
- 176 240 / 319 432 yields 1.10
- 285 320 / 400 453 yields 0.95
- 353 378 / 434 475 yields 1.07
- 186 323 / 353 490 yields 1.05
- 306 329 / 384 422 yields 0.95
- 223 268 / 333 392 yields 1.08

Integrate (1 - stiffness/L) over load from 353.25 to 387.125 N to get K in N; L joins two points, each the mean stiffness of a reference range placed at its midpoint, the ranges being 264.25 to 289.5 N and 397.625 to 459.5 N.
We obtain 1.42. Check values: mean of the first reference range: 114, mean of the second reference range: 115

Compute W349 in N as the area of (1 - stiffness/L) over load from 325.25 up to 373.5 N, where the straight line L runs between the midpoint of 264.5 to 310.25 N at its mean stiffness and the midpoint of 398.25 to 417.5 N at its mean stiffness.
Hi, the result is 0.38 N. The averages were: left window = 117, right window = 114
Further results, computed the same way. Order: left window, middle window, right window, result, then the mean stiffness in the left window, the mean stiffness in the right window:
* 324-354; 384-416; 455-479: 1.4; 118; 119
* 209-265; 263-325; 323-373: -4.6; 104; 115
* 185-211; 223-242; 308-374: -2.5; 98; 116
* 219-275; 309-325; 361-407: -1.7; 106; 111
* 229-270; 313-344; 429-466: -3.4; 104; 116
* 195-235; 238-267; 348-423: 3.2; 108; 112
